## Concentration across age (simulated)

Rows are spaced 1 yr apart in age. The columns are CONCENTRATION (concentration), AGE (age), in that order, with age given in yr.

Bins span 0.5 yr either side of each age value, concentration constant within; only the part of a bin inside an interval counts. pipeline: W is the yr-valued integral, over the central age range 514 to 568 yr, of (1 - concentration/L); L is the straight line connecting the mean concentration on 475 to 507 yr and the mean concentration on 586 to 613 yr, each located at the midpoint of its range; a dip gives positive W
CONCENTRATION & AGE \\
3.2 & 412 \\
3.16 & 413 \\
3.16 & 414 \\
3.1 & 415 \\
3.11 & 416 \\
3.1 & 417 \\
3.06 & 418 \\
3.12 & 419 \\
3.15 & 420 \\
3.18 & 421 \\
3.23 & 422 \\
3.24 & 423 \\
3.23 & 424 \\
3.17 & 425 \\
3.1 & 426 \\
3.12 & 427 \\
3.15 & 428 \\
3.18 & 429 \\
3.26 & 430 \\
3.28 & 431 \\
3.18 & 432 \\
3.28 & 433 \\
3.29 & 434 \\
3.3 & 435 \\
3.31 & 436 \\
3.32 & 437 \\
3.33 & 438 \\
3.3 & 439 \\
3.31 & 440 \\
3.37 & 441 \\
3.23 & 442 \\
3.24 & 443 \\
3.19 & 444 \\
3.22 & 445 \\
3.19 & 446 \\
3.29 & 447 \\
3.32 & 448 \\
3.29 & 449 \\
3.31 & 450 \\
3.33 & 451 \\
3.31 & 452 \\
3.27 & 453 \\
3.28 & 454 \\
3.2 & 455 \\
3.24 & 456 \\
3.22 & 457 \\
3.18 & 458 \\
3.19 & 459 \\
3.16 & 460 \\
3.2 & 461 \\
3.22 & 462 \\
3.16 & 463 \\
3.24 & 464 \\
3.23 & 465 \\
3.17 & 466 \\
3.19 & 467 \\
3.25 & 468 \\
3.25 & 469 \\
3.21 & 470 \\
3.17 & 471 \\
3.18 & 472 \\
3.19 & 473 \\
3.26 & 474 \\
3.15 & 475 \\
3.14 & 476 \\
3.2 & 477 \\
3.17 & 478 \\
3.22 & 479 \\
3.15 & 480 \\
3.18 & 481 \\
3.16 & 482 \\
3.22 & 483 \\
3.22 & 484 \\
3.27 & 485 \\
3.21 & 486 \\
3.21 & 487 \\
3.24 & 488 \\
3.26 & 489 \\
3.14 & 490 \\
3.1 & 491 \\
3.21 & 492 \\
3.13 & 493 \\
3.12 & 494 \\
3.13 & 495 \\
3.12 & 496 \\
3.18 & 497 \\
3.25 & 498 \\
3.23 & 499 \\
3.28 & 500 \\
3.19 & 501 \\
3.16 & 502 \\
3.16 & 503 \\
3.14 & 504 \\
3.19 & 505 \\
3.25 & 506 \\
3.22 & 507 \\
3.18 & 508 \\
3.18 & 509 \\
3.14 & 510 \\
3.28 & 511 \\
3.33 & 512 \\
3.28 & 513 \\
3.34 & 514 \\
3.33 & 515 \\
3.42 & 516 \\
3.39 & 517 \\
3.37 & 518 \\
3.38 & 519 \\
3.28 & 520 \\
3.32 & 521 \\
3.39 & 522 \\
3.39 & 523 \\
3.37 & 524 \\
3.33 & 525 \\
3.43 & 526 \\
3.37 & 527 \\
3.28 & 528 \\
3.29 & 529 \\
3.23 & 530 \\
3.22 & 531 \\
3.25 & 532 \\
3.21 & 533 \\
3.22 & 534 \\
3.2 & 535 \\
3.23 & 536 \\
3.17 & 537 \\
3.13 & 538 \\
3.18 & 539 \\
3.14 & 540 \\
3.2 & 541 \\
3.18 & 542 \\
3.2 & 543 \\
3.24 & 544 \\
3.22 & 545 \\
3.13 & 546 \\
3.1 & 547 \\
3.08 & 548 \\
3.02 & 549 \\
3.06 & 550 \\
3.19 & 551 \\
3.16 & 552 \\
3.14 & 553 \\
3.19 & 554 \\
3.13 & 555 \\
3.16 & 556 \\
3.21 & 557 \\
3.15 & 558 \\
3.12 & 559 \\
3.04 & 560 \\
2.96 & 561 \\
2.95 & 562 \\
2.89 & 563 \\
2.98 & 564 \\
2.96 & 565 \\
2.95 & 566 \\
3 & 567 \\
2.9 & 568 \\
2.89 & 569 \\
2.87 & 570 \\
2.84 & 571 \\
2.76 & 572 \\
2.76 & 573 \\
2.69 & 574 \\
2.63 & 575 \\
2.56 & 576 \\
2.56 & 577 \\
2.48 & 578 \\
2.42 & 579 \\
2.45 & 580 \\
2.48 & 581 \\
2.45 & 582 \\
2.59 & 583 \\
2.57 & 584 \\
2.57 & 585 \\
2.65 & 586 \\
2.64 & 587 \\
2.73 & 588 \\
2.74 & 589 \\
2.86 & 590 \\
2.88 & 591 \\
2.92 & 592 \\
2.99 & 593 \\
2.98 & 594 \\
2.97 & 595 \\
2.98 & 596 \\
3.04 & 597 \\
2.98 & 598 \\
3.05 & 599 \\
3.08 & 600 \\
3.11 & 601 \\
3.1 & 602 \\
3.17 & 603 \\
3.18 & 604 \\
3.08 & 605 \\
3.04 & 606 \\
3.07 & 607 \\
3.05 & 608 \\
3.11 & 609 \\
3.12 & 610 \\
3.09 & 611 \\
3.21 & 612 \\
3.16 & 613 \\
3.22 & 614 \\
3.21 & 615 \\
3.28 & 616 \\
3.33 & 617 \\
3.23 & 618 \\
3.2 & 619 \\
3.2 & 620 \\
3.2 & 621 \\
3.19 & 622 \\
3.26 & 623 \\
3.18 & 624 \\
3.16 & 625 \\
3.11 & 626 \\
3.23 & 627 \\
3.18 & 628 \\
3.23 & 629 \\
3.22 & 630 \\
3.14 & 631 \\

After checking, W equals -1.5 yr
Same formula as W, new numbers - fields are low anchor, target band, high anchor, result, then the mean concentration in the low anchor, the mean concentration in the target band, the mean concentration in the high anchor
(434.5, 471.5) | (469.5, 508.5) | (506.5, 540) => 0.90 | 3.25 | 3.19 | 3.28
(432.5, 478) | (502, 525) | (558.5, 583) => -2.17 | 3.24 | 3.29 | 2.77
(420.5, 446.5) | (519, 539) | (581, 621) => -1.17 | 3.24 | 3.28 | 2.99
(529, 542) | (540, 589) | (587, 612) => 3.43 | 3.2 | 2.9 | 3.01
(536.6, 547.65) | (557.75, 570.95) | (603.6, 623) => 0.85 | 3.17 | 2.97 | 3.17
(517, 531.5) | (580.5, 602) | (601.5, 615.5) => 2.32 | 3.33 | 2.83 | 3.13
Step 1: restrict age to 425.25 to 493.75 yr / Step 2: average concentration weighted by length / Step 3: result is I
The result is 3.22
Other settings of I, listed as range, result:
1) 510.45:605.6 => 3.04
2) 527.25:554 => 3.18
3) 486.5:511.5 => 3.19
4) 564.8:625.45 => 2.93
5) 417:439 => 3.21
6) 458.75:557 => 3.22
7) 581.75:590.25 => 2.64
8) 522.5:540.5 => 3.26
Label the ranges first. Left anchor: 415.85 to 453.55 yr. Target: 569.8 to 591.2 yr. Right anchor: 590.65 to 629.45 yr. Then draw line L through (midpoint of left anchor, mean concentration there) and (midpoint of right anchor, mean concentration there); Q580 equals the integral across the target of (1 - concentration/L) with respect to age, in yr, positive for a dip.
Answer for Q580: 3.43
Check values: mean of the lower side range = 3.23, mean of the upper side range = 3.12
